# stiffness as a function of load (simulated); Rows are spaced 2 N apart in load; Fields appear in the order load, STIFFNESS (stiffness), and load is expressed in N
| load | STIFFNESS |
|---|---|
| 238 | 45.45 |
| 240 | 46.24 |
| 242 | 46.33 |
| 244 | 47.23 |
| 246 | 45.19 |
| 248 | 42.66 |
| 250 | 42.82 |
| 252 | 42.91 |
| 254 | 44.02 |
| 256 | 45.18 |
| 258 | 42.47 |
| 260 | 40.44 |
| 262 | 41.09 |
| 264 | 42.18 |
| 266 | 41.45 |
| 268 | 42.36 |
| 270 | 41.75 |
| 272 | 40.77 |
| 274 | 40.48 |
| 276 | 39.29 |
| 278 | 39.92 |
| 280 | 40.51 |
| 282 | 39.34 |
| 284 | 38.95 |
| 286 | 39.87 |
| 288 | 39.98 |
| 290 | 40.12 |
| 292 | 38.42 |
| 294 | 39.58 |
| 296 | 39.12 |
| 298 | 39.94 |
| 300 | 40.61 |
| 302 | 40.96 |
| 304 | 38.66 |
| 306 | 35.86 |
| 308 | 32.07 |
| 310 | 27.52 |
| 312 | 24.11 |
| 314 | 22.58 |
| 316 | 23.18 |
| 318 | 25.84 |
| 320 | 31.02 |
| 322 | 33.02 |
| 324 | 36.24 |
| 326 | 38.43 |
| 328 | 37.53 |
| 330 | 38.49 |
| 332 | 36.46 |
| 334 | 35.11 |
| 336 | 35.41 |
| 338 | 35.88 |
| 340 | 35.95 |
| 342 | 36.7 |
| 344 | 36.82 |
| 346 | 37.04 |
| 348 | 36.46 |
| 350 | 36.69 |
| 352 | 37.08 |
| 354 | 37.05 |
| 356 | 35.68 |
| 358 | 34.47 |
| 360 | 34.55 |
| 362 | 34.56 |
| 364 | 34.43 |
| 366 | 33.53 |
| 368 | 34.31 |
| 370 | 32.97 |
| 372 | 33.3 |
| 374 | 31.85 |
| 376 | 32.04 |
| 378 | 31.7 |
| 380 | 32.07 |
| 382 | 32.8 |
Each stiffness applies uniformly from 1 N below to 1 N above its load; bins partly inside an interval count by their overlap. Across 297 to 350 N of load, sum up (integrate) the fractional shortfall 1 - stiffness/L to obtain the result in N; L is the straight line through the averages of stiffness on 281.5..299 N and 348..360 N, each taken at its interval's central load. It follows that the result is 4.7 N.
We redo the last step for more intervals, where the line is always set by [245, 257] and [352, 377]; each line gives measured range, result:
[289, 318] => 3.9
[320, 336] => 0.5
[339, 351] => -0.3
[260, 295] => 1.0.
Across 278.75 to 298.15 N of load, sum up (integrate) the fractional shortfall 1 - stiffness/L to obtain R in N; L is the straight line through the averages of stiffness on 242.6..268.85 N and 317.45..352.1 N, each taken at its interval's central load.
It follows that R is 0.2 N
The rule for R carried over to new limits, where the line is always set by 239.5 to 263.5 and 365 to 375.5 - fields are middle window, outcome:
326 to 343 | -0.1 N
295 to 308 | 0.2 N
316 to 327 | 1.6 N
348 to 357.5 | -0.5 N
